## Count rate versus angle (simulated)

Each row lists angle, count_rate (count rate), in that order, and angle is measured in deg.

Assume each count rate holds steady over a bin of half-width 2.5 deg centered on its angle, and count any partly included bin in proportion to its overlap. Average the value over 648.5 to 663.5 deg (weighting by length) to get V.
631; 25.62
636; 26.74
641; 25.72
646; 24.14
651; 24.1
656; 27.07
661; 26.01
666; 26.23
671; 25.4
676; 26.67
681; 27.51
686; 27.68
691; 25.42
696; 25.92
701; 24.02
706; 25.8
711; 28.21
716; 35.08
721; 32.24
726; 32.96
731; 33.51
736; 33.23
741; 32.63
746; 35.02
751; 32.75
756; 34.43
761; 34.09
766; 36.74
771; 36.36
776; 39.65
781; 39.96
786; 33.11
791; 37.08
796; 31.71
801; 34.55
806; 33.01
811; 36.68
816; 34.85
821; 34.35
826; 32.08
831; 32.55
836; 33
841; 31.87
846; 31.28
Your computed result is 25.7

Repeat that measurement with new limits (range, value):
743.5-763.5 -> 34.1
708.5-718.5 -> 31.6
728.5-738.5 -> 33.4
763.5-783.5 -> 38.2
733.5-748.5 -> 33.6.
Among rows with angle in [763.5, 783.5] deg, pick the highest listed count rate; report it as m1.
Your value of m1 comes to 39.96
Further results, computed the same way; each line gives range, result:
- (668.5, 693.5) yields 27.68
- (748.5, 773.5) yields 36.74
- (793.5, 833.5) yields 36.68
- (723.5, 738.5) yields 33.51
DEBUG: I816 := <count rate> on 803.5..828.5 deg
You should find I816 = 34.2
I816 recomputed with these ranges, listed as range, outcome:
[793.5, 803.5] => 33.1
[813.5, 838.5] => 33.4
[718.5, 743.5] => 32.9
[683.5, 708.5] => 25.8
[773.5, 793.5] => 37.5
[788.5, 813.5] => 34.6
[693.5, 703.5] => 25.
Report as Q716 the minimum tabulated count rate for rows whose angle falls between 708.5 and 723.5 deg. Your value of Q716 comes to 28.21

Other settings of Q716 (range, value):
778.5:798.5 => 31.71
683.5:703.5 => 24.02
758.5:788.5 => 33.11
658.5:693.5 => 25.4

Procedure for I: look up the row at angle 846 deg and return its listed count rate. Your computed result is 31.28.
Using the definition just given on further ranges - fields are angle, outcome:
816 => 34.85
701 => 24.02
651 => 24.1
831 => 32.55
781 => 39.96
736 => 33.23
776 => 39.65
